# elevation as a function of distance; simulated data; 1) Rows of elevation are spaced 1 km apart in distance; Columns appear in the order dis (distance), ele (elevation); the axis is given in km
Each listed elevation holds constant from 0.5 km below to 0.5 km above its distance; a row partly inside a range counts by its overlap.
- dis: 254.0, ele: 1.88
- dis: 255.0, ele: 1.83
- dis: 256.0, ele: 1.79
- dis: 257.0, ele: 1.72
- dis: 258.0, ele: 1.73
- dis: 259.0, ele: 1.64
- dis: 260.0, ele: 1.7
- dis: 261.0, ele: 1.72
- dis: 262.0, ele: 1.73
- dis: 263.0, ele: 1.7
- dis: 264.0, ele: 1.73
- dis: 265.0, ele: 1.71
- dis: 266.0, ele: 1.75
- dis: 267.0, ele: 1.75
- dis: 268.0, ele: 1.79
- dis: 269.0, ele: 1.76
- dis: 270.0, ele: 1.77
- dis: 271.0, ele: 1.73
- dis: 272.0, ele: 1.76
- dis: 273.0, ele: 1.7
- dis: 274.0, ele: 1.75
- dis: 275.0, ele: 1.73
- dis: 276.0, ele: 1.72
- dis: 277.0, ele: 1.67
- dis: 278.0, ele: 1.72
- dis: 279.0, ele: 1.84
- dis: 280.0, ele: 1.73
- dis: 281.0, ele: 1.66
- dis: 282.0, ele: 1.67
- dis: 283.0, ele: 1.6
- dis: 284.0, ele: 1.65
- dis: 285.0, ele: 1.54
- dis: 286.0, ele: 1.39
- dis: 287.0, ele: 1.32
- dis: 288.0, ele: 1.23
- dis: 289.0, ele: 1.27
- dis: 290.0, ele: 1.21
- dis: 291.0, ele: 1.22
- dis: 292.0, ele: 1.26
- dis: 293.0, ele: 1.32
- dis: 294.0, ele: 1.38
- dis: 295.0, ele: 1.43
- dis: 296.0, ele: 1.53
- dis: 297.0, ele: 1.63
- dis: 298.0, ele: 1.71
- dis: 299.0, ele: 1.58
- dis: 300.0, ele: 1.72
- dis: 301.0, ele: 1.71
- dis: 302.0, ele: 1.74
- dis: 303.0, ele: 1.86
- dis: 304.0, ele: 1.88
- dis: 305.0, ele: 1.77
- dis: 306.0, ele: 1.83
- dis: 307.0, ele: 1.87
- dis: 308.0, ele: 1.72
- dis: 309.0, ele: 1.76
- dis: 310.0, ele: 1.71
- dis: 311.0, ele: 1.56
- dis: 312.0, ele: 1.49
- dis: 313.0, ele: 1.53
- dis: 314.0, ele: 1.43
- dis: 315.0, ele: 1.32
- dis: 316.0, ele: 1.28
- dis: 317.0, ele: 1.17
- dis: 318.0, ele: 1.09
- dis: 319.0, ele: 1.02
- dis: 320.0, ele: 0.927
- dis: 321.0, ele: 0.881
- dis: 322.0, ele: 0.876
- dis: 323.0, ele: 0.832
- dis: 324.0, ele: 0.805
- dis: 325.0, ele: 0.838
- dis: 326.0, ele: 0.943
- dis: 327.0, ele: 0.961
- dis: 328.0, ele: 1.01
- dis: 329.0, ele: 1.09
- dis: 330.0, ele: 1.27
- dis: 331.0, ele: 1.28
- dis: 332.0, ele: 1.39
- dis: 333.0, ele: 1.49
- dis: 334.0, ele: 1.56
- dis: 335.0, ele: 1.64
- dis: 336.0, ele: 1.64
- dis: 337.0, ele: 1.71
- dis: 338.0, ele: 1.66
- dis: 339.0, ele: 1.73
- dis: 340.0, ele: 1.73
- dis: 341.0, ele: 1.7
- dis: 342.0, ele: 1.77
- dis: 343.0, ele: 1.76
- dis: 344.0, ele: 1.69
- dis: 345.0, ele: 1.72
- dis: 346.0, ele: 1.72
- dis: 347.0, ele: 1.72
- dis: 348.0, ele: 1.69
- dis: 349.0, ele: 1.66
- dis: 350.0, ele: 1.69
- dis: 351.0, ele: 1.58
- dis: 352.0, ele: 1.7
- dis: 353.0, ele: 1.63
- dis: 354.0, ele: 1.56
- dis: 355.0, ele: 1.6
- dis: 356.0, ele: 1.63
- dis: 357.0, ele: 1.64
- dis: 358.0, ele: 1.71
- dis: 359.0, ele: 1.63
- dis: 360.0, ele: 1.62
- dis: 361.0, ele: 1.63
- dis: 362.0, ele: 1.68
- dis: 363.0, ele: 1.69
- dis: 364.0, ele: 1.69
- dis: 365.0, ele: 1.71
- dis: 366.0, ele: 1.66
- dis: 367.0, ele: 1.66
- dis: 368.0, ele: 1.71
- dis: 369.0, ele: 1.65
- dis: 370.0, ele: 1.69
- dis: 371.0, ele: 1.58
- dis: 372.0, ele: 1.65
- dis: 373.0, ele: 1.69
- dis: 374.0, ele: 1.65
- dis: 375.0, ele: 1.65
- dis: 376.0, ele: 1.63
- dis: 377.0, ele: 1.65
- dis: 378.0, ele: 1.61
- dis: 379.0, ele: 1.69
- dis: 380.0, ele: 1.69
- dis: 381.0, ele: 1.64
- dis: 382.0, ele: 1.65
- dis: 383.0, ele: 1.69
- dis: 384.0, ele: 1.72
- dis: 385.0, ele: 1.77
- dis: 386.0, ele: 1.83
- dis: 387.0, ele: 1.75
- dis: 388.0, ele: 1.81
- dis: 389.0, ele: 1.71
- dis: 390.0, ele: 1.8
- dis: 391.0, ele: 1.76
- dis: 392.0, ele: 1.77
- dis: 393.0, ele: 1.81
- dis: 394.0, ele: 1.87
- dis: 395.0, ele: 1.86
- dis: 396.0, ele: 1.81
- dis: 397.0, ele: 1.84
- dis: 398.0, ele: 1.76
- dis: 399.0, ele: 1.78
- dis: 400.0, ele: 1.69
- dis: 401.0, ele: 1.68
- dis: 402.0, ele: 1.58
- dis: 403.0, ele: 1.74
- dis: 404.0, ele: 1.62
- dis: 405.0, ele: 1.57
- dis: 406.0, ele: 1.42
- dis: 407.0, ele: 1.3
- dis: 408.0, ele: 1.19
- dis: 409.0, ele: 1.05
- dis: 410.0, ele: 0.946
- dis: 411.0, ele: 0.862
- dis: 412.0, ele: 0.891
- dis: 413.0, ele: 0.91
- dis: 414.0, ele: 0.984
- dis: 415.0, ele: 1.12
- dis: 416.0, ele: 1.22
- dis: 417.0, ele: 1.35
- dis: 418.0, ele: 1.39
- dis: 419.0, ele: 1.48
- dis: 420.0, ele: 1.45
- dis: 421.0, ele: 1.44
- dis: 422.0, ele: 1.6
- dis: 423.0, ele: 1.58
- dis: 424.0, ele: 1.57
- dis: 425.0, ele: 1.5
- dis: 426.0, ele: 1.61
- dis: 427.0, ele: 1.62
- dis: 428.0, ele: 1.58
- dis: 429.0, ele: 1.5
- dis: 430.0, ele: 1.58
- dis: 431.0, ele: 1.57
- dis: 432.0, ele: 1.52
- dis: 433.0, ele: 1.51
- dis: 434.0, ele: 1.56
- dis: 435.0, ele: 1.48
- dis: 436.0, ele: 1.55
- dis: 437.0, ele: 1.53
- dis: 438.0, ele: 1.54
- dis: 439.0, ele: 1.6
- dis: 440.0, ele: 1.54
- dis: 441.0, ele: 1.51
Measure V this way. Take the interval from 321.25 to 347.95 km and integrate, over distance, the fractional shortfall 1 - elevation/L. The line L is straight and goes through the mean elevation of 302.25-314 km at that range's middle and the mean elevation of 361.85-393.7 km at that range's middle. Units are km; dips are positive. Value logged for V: 4.73 km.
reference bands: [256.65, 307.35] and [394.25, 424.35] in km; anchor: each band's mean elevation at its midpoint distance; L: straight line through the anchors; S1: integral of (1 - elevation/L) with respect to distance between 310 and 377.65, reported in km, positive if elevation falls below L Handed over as 1.67 km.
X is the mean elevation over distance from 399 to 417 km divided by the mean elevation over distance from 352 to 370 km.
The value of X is 0.78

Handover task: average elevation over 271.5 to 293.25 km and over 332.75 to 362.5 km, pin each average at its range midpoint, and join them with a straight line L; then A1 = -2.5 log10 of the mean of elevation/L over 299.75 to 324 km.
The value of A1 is 0.11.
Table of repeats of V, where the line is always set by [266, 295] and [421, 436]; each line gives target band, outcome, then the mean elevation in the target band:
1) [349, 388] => -2.64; 1.67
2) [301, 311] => -1.30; 1.78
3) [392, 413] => 0.69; 1.51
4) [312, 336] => 6.03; 1.17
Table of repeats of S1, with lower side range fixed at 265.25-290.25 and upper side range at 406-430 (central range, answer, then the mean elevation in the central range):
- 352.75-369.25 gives -2.4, 1.65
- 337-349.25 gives -1.9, 1.71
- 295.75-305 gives -0.8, 1.71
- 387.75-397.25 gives -3.0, 1.8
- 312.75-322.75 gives 2.7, 1.13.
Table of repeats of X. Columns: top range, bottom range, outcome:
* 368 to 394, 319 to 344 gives 1.30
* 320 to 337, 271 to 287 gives 0.70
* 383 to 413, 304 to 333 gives 1.23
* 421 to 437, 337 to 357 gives 0.92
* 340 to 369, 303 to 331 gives 1.29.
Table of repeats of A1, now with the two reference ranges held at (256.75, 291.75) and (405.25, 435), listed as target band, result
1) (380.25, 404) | -0.23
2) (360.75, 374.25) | -0.15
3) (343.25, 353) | -0.13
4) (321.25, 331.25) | 0.49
